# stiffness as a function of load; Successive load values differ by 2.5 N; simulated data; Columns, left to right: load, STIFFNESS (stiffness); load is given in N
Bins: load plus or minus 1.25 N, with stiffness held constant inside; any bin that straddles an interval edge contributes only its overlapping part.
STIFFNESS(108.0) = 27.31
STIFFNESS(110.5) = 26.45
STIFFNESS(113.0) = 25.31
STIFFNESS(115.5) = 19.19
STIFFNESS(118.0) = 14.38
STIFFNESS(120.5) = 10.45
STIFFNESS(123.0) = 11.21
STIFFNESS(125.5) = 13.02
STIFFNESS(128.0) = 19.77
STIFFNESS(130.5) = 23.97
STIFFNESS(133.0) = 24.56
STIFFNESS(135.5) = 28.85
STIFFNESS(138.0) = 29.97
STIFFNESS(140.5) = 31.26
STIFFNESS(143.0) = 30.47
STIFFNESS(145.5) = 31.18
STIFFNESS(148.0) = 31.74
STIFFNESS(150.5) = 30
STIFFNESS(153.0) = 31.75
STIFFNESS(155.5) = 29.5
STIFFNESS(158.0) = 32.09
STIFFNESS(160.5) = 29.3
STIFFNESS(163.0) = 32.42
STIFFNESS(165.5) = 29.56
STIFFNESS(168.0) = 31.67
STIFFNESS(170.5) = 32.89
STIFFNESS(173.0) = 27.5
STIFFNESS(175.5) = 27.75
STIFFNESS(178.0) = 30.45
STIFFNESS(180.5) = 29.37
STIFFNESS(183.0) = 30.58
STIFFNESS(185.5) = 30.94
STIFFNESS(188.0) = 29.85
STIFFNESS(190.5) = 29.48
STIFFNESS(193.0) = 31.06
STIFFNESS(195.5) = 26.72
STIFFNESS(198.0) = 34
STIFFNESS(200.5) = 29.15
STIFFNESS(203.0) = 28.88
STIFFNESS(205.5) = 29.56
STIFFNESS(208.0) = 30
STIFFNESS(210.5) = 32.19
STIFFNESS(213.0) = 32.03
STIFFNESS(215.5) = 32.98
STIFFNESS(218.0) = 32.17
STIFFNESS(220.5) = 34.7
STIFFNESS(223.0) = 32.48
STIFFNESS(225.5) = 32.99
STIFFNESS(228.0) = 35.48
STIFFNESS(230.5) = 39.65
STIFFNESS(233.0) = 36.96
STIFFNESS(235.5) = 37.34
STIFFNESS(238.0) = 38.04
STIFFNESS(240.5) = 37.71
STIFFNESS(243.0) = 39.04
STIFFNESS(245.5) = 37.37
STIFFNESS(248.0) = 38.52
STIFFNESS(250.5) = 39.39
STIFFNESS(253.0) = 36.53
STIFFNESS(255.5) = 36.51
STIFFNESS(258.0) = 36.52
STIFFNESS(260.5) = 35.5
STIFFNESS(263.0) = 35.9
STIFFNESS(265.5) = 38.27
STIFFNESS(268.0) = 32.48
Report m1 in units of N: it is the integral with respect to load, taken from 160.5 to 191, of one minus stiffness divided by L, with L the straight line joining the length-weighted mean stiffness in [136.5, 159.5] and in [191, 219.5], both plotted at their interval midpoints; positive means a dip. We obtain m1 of 0.6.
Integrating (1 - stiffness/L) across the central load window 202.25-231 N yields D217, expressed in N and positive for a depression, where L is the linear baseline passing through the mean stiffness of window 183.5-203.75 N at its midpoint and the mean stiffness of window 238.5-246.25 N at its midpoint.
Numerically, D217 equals 1.0 N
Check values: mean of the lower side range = 30.1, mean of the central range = 32.6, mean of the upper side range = 38.1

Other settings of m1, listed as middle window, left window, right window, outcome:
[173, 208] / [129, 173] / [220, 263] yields 3.4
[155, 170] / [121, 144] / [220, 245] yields -2.1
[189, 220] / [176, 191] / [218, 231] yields 1.5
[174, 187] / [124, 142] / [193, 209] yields -0.7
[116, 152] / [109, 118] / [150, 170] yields 4.1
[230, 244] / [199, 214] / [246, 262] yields -1.3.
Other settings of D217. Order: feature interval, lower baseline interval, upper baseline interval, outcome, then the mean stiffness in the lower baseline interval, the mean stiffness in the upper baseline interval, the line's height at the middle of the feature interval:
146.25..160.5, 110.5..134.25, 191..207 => -4.84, 18.4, 29.9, 23.1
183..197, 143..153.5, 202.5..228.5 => 0.86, 31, 32.1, 31.7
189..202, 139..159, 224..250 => 1.62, 31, 37.3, 34.3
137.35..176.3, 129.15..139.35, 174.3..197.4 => -3.54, 26.8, 29.7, 28.1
